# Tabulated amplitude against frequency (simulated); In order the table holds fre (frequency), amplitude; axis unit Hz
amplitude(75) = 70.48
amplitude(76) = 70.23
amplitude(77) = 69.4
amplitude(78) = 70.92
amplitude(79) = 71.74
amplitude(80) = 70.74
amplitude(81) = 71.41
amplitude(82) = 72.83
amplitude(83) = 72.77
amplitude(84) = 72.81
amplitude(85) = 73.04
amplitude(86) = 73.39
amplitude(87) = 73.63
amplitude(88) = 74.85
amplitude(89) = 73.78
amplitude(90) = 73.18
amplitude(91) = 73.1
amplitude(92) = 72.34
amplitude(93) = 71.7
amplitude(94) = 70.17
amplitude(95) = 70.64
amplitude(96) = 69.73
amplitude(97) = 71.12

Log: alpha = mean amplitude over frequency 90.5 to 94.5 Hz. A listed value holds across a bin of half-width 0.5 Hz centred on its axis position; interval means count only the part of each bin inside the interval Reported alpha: 71.8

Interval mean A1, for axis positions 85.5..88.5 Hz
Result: 74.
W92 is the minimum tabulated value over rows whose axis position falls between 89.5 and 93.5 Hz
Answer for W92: 71.7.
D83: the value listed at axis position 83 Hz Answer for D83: 72.77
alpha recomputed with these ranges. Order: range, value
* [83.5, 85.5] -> 72.9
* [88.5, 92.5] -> 73.1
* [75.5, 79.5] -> 70.6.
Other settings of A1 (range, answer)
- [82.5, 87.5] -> 73.1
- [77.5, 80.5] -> 71.1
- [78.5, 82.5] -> 71.7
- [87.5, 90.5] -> 73.9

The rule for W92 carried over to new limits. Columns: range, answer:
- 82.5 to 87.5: 72.77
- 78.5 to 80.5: 70.74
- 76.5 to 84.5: 69.4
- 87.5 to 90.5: 73.18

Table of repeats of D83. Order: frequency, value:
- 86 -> 73.39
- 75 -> 70.48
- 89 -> 73.78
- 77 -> 69.4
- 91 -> 73.1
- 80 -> 70.74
